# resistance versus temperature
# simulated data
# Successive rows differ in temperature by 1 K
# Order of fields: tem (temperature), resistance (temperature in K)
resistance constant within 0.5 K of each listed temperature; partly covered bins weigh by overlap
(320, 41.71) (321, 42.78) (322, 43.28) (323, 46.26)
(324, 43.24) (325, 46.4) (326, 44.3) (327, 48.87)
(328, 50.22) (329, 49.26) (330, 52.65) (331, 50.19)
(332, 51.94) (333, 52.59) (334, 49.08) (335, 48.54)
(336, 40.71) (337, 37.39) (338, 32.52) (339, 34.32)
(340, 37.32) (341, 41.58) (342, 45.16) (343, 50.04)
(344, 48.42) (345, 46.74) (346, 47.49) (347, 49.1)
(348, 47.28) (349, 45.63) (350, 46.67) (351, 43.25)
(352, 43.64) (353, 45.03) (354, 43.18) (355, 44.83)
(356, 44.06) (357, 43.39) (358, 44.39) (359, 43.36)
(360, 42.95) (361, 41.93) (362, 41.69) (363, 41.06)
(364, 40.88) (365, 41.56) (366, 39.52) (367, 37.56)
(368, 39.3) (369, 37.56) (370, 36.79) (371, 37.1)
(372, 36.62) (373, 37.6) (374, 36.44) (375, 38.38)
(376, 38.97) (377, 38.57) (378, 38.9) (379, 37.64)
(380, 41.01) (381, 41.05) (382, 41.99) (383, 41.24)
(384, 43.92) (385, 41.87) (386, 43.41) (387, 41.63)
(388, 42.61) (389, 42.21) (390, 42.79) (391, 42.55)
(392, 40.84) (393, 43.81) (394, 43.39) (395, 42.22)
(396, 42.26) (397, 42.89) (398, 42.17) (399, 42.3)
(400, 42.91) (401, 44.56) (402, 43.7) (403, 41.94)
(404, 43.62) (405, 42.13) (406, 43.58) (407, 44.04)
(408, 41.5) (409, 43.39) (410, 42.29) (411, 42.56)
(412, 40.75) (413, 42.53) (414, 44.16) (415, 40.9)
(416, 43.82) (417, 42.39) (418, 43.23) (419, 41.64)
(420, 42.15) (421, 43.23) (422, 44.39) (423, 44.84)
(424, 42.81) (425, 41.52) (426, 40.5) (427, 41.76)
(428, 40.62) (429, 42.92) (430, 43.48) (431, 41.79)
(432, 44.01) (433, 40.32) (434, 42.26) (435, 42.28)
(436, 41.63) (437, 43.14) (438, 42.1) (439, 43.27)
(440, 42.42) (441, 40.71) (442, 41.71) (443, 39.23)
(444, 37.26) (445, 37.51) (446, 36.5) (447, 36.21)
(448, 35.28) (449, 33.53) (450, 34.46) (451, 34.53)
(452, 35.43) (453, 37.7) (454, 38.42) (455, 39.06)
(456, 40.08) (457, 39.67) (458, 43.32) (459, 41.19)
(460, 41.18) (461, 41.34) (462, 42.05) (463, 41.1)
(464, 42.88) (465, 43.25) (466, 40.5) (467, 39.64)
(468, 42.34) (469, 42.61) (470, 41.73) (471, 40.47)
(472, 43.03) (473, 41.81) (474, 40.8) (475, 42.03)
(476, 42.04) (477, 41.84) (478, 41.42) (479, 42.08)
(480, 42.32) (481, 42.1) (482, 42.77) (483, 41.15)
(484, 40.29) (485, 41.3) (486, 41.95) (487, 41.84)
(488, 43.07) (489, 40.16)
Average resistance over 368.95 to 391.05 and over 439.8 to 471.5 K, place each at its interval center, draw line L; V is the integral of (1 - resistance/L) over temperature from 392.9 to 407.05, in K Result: -1.10 K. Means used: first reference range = 40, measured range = 43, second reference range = 39.5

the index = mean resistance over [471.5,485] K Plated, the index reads 41.8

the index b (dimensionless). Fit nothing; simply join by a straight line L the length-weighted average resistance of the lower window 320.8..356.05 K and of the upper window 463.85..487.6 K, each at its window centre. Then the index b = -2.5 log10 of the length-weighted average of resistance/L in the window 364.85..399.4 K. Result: 0.10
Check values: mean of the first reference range 45.4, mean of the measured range 40.5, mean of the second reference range 41.7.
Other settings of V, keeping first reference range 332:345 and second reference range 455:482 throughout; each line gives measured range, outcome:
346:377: 1.1 K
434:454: 1.5 K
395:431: -0.2 K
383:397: 0.1 K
